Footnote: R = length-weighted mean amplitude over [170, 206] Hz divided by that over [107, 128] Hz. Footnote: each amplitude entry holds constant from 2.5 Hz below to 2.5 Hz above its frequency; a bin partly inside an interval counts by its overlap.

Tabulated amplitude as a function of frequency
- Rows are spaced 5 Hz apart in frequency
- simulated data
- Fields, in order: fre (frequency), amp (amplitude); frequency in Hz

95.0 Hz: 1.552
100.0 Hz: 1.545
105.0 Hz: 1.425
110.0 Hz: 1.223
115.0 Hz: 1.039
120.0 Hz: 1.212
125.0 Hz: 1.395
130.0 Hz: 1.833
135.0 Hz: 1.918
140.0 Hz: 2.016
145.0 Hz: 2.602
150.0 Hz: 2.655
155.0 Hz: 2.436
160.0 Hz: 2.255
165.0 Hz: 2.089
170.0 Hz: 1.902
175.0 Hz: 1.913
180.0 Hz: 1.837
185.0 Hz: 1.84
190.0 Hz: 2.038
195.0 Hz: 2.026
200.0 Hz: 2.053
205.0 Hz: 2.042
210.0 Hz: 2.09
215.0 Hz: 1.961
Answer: 1.58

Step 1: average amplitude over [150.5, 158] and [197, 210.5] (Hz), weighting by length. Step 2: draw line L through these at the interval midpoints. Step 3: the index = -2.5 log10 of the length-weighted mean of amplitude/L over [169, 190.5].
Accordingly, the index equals 0.19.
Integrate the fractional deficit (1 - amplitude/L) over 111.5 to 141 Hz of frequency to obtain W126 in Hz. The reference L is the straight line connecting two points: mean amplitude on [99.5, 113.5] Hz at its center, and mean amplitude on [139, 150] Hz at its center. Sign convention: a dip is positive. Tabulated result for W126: 6.1 Hz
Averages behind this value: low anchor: 1.35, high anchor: 2.43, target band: 1.53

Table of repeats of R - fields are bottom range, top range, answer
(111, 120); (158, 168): 1.93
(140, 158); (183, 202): 0.80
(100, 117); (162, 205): 1.54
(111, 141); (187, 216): 1.33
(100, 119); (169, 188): 1.48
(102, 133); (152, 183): 1.52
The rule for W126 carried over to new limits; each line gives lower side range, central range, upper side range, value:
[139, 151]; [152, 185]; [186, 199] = 2.56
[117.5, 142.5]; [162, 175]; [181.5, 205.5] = -0.87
